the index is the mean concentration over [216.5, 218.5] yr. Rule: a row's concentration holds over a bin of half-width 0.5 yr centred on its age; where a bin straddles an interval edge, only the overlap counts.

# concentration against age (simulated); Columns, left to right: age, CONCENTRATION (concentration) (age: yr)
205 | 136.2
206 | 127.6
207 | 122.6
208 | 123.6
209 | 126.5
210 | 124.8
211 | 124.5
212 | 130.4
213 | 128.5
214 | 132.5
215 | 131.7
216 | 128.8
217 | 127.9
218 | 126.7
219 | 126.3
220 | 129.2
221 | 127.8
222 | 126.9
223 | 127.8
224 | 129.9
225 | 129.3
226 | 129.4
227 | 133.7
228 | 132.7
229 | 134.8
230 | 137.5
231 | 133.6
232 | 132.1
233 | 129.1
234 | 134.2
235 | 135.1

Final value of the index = 127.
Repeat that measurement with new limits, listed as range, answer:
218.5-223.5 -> 128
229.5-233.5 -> 133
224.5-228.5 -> 131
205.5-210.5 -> 125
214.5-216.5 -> 130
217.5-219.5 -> 126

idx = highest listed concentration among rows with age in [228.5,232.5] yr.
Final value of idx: 137.5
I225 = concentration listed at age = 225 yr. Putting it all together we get 129.3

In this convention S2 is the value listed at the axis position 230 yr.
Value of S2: 137.5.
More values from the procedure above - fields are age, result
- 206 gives 127.6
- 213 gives 128.5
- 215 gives 131.7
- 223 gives 127.8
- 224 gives 129.9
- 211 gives 124.5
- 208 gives 123.6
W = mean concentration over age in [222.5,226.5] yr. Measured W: 129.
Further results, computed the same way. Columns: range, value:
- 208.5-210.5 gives 126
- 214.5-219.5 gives 128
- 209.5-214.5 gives 128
